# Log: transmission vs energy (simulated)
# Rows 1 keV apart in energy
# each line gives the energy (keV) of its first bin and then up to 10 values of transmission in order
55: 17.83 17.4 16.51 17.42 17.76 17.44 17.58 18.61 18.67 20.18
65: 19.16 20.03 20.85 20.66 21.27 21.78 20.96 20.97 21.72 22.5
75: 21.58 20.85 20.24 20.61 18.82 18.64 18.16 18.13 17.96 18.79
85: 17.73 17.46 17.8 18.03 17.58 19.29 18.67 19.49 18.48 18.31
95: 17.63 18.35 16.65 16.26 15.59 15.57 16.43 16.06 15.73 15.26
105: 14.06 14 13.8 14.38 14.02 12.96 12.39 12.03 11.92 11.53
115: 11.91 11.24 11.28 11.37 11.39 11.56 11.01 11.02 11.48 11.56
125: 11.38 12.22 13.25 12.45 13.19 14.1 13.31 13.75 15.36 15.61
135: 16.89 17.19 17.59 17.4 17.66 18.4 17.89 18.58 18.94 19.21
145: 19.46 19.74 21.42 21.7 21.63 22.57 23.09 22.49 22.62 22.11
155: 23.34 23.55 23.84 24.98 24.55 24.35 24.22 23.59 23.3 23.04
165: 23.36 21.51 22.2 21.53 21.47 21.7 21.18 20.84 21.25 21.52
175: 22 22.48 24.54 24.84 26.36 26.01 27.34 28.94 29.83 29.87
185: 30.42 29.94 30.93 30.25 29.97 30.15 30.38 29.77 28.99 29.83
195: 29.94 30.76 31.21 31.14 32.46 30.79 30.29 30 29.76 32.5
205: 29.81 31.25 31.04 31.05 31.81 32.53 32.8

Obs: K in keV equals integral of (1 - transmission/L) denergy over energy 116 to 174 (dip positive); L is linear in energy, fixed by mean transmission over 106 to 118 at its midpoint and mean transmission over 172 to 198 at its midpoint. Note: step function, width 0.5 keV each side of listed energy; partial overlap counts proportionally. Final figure 3.43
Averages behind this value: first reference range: 12.5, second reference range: 27.8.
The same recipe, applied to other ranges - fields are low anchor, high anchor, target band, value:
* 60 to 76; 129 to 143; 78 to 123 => 7.6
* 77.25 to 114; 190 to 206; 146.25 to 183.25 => 3.8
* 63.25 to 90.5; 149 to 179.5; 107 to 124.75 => 7.7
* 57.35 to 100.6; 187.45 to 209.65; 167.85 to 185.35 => 2.4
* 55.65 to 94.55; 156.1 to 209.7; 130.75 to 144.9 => 4.0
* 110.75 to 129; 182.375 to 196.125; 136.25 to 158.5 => -2.0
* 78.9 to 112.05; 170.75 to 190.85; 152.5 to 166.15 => 0.3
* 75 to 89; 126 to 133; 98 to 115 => 2.1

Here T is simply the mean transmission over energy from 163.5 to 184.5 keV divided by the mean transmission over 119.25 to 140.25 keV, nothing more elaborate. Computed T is 1.70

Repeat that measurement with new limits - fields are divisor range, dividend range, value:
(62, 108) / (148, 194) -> 1.36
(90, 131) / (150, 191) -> 1.76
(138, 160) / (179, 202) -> 1.40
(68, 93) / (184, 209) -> 1.56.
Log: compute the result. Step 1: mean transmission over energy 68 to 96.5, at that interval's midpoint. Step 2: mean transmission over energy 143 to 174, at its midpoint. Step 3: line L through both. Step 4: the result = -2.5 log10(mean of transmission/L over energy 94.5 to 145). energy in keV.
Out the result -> 0.39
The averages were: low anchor 19.4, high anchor 22.3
